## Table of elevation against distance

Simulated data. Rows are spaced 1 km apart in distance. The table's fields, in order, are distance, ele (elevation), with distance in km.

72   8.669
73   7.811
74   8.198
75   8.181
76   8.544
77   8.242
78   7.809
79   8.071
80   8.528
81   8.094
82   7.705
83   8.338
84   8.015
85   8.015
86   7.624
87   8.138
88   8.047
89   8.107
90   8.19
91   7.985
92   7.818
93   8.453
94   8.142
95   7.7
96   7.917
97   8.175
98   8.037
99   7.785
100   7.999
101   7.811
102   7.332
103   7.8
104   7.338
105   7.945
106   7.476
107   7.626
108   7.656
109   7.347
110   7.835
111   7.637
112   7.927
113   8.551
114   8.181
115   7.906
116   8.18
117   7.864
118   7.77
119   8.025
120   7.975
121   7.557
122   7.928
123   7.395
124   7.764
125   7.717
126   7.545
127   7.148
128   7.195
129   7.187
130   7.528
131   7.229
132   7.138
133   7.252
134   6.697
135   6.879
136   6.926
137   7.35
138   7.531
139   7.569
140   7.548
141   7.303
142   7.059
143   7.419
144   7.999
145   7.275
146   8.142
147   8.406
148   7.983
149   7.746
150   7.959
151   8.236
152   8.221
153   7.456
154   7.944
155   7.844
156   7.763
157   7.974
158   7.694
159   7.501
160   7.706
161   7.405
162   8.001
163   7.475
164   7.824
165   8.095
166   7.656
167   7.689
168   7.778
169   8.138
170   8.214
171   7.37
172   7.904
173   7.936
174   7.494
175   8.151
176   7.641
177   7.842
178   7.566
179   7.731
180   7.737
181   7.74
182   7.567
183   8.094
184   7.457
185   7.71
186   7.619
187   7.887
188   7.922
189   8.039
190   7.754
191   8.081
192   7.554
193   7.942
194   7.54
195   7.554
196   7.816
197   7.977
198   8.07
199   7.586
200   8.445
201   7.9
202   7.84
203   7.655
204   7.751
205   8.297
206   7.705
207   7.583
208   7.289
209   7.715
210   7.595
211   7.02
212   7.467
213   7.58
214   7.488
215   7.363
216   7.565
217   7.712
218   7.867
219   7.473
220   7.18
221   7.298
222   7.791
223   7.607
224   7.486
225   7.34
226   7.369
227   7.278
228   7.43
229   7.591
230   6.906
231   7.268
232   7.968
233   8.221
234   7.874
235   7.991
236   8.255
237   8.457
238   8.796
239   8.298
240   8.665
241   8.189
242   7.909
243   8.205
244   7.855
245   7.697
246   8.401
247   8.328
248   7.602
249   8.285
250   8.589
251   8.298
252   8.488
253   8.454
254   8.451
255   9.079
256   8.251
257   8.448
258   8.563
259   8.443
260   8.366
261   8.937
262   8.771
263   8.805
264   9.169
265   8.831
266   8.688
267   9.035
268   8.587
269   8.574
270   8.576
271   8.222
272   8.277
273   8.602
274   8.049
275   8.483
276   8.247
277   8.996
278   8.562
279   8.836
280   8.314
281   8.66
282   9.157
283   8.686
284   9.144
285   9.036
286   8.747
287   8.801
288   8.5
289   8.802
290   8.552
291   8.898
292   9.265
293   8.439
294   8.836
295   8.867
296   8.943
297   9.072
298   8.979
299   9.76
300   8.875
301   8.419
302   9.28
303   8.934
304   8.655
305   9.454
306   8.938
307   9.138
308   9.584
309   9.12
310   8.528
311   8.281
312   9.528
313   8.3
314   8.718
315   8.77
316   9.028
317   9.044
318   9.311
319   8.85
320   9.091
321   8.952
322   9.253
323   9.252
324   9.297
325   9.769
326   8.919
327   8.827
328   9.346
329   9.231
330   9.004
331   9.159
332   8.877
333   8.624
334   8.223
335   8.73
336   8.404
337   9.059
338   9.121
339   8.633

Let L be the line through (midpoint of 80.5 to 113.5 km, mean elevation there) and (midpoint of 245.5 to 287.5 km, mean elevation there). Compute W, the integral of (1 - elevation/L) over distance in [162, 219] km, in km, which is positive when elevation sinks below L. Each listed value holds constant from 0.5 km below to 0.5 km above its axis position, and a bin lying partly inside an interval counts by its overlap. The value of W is 3.6 km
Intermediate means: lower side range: 7.9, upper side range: 8.59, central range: 7.75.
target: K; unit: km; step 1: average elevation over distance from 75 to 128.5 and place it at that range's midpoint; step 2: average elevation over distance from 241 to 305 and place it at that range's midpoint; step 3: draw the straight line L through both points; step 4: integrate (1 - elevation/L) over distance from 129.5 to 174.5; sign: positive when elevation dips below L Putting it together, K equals 2.5 km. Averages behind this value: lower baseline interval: 7.89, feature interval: 7.65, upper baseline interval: 8.63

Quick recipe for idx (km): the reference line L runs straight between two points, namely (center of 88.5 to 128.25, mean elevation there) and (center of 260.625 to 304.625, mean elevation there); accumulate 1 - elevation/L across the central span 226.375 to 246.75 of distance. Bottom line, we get 1.3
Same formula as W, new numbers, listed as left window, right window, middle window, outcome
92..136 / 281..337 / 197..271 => 3.8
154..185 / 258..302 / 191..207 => 0.4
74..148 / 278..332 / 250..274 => 0.3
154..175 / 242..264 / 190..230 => 2.3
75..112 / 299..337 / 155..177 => 1.3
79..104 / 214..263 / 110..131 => 0.6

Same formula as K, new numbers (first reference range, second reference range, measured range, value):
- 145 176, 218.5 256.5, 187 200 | 0.1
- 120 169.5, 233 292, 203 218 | 1.0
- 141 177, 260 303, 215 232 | 1.7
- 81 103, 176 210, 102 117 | 0.3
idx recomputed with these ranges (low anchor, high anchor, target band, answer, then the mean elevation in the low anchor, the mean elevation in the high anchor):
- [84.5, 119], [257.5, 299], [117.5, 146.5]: 2.11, 7.89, 8.73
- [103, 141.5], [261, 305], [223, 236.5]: 1.23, 7.57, 8.78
